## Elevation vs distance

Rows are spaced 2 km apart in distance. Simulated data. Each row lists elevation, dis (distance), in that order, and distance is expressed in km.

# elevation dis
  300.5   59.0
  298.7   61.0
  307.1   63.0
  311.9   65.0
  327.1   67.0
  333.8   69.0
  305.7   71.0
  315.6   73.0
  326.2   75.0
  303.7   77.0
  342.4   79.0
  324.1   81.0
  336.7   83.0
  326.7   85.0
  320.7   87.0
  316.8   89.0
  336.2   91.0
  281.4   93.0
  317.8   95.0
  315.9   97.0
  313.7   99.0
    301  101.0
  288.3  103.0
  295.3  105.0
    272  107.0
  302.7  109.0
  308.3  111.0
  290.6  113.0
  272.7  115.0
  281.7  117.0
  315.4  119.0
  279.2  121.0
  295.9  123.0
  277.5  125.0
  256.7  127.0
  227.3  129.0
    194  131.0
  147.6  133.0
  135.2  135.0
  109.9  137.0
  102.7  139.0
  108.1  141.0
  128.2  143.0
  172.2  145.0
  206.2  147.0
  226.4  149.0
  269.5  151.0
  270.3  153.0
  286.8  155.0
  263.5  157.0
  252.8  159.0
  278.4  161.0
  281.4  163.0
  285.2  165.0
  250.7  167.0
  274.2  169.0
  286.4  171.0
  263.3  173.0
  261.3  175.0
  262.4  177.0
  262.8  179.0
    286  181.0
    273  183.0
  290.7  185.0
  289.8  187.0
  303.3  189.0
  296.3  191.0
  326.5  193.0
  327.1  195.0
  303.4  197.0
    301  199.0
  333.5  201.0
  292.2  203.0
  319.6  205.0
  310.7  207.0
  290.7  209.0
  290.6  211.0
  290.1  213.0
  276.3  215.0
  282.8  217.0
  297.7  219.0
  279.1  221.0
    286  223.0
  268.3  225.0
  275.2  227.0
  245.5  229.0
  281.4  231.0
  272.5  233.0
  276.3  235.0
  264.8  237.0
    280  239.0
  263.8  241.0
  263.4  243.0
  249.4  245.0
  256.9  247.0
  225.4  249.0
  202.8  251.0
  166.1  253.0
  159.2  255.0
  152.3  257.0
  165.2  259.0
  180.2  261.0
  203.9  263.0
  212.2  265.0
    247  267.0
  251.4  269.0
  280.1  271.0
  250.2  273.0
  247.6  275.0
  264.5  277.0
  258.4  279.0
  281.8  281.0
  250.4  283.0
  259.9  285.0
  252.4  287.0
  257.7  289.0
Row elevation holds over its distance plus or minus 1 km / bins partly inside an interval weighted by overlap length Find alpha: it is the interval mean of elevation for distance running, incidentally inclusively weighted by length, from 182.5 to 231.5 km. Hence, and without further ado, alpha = 294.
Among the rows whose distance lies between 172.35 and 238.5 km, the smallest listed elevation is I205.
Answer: 245.5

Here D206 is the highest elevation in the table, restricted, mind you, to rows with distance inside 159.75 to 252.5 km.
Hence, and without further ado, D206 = 333.5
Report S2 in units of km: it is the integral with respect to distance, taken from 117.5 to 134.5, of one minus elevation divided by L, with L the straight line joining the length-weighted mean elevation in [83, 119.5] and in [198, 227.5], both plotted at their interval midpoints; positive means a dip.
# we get 3.1 km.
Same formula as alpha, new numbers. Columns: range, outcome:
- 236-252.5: 248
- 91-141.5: 255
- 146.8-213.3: 283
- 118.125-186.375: 238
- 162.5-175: 272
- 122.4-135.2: 222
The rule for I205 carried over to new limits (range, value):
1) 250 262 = 152.3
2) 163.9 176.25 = 250.7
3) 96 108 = 272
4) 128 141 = 102.7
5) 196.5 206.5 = 292.2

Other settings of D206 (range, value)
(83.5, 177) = 336.2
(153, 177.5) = 286.8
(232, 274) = 280.1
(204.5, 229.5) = 319.6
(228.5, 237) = 281.4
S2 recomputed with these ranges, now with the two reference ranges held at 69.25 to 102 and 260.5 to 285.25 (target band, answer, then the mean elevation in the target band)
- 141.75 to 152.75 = 3.4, 203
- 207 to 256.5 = 0.4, 260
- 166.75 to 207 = -1.8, 291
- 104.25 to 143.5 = 9.5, 231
